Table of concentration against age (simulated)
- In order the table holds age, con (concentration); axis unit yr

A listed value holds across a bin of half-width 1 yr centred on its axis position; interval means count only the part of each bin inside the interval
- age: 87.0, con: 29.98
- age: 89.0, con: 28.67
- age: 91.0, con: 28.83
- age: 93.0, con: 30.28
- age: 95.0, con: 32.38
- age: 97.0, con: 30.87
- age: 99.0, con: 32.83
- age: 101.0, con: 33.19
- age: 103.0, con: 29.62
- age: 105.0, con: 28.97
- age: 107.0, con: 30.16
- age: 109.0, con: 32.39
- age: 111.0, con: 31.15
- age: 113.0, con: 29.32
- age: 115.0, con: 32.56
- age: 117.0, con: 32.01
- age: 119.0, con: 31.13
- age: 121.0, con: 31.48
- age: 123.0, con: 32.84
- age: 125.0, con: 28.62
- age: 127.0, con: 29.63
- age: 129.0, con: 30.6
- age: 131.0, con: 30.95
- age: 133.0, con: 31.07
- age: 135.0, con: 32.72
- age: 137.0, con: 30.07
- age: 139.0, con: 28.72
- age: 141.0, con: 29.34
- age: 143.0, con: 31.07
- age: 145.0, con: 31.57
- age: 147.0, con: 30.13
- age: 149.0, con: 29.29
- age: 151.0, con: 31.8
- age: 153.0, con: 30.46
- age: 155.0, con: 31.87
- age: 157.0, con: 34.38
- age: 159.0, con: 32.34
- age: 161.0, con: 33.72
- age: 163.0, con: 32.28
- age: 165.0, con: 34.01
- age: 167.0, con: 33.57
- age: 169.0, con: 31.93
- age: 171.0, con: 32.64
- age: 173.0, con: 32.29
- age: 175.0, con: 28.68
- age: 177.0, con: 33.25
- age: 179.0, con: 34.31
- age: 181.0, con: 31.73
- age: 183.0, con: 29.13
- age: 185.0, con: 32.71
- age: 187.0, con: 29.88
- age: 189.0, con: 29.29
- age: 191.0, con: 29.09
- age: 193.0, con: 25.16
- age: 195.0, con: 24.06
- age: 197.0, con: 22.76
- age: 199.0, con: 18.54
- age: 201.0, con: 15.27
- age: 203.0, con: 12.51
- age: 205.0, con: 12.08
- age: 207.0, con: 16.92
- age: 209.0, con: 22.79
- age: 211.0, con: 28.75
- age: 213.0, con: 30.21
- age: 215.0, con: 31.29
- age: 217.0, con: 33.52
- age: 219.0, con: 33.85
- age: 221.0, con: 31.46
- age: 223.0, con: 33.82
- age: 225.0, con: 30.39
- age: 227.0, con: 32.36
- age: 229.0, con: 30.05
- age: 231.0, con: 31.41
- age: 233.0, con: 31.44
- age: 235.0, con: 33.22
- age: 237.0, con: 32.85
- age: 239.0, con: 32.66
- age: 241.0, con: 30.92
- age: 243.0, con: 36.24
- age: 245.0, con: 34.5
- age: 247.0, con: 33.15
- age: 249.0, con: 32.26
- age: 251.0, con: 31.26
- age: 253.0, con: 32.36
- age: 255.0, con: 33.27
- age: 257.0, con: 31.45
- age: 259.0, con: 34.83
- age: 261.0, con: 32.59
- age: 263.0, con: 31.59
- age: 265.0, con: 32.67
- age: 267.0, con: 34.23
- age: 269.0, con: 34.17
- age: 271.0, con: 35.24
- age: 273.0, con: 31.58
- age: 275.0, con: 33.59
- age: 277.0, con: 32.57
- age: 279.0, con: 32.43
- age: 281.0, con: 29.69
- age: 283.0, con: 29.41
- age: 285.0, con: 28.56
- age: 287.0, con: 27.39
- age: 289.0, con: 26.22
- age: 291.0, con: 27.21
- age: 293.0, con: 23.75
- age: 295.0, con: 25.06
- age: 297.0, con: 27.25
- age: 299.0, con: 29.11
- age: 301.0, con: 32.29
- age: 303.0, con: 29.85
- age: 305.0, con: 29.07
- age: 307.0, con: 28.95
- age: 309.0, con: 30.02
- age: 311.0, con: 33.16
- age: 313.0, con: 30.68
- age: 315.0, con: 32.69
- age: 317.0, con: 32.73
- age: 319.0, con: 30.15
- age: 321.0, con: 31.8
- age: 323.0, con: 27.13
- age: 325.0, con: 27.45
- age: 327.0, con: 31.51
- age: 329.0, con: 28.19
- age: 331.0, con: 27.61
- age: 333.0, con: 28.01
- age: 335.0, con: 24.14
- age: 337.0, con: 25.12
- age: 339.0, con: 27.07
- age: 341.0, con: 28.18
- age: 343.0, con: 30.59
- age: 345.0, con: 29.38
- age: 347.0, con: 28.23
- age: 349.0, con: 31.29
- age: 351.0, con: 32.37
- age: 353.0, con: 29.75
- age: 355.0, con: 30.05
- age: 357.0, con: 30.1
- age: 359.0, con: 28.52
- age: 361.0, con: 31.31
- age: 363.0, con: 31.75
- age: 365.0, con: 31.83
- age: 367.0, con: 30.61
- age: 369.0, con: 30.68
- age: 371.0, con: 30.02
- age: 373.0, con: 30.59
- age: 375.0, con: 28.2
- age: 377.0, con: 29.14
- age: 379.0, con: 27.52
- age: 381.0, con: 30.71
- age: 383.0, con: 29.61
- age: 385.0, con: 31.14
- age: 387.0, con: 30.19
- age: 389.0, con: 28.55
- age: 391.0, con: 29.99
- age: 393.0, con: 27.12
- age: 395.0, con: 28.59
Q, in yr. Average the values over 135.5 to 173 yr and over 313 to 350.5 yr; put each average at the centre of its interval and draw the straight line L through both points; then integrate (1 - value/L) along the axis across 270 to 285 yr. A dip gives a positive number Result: -1.0 yr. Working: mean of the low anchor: 31.7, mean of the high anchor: 29.1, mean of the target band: 31.8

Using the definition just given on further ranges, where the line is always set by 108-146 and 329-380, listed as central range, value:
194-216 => 6.5 yr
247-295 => -2.0 yr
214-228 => -1.0 yr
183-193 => 0.3 yr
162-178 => -0.9 yr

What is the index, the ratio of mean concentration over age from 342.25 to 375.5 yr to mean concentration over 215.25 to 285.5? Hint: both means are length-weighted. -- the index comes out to 0.9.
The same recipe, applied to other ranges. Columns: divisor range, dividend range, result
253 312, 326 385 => 0.96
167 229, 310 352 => 1.06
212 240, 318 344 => 0.88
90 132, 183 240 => 0.89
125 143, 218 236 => 1.06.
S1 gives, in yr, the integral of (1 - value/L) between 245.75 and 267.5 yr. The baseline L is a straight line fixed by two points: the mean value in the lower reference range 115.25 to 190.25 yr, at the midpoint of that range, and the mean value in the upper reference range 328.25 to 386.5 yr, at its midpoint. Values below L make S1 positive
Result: -1.65 yr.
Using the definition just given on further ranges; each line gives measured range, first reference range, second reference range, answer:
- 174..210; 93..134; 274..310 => 6.3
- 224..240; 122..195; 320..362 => -0.8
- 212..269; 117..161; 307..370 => -4.0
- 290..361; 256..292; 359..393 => 3.6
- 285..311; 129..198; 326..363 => 1.1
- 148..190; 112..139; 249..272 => -0.4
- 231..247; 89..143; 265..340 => -1.6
